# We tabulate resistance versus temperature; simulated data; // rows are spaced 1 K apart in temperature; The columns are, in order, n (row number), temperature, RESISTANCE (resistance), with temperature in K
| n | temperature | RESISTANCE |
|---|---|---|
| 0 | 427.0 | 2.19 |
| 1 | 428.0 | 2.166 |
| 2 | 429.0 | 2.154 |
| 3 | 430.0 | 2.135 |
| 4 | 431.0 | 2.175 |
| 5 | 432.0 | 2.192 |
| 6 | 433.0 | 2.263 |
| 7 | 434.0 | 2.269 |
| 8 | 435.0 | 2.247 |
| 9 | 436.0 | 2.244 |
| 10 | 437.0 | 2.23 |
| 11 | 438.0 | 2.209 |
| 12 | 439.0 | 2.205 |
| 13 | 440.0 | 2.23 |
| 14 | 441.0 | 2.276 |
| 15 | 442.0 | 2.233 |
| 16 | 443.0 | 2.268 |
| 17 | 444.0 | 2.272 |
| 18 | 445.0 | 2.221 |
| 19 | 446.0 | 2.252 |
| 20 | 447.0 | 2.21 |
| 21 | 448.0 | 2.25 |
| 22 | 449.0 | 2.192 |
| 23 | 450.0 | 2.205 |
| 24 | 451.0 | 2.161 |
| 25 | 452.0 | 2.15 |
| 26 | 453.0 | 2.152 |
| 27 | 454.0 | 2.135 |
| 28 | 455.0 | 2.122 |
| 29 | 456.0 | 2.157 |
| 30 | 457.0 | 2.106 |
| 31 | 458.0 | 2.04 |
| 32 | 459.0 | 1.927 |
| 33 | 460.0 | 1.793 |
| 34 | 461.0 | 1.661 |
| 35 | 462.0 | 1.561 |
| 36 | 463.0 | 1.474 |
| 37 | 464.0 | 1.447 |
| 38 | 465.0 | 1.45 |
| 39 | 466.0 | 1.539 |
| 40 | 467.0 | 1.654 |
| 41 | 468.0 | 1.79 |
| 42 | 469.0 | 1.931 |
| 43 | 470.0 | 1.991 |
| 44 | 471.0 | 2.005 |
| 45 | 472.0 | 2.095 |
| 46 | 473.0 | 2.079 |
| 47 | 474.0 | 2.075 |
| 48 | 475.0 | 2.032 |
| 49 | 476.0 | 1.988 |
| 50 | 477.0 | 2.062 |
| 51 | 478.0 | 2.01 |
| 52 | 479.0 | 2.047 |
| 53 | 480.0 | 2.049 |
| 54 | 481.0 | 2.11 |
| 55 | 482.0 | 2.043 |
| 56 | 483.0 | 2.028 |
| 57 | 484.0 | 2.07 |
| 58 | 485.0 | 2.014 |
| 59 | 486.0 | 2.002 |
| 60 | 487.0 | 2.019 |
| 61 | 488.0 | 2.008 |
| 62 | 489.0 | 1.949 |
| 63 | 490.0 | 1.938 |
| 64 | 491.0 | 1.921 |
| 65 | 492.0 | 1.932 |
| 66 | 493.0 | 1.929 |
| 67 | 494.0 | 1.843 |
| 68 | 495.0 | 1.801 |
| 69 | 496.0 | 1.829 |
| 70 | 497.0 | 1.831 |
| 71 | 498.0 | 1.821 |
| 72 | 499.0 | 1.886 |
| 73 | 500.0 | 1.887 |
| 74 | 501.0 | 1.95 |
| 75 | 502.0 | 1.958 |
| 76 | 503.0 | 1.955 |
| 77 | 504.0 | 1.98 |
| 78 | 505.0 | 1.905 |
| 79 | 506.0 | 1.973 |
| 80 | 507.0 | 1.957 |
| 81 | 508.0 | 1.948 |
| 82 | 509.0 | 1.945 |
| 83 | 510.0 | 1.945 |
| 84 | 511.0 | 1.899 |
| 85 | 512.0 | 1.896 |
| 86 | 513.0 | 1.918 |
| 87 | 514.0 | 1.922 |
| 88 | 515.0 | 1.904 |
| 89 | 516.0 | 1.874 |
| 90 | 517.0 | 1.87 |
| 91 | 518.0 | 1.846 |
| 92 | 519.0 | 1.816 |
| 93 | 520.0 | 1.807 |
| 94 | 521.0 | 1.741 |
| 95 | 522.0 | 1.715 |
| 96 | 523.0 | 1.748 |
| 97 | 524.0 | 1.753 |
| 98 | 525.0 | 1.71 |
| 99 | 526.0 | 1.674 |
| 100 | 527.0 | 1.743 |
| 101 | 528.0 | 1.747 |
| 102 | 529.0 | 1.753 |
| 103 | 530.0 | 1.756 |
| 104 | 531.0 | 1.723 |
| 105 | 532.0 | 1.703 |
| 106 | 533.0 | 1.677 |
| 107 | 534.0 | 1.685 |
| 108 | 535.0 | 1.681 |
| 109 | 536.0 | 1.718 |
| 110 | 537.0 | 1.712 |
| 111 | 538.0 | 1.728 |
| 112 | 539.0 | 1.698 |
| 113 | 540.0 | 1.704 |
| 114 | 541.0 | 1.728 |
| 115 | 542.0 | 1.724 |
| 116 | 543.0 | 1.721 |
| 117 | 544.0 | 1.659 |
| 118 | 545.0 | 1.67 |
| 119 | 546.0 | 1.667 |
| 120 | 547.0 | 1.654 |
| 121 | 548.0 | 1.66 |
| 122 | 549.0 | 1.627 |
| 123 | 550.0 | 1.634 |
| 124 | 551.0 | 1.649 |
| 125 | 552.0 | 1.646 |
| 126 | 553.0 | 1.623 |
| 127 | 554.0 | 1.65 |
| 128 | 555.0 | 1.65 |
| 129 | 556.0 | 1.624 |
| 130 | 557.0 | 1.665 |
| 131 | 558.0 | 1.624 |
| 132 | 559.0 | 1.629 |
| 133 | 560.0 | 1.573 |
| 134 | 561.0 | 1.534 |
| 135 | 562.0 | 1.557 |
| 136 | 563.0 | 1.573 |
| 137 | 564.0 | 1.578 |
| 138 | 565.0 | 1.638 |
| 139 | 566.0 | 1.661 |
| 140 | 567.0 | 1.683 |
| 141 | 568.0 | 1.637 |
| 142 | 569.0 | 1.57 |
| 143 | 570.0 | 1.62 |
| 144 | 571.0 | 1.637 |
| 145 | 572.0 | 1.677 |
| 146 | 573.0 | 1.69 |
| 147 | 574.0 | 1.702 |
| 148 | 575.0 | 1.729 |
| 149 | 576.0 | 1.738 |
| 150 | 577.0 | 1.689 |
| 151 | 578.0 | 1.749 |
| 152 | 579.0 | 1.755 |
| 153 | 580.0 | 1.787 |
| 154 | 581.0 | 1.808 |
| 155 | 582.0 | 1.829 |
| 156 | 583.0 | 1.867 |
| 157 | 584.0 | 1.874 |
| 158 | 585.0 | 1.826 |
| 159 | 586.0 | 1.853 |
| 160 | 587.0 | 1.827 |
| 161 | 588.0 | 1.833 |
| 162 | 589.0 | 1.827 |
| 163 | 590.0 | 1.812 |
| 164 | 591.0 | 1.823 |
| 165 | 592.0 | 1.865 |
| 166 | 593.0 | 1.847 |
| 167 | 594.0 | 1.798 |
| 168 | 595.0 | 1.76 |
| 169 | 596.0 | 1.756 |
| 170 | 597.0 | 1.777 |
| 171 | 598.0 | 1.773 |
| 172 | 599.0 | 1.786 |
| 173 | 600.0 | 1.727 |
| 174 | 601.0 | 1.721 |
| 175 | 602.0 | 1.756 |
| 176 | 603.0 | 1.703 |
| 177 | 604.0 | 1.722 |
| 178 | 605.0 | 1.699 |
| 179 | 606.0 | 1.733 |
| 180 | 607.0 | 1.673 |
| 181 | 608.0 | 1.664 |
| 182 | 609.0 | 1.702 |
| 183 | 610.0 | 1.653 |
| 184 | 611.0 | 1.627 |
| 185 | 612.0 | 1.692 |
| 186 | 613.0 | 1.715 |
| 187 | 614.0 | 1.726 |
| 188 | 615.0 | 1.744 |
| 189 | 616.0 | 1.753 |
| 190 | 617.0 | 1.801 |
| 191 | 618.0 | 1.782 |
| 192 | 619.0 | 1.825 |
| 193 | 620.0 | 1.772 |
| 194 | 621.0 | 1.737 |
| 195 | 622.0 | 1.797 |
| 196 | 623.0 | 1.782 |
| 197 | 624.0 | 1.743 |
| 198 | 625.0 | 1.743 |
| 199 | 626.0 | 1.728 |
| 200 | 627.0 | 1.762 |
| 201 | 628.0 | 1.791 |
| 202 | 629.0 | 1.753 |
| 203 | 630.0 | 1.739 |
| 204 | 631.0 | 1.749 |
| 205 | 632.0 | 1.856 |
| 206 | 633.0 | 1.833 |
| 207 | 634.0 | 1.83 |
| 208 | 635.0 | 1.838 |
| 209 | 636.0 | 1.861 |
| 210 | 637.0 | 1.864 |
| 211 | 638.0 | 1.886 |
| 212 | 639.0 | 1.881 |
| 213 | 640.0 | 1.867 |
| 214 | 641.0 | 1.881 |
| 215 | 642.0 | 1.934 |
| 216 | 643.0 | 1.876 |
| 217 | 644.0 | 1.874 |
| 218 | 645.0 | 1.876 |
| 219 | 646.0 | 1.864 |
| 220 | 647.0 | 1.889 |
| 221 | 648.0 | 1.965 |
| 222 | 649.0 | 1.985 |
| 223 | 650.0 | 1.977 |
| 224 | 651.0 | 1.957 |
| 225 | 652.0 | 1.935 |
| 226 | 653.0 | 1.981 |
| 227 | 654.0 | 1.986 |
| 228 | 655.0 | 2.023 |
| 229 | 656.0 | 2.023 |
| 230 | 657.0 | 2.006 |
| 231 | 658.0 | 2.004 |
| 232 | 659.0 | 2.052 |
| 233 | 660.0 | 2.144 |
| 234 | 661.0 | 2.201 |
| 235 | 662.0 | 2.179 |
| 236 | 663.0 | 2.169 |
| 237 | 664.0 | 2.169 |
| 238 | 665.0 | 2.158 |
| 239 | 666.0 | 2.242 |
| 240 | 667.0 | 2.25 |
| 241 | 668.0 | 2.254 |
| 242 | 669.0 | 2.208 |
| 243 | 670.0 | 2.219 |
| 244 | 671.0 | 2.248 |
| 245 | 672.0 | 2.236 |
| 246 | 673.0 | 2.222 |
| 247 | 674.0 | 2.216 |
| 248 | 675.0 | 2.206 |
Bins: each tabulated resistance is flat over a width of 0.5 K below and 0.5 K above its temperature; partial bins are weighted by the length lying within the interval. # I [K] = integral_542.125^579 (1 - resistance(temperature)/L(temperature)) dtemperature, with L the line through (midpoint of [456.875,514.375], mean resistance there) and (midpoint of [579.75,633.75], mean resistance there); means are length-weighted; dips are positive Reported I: 3.5 K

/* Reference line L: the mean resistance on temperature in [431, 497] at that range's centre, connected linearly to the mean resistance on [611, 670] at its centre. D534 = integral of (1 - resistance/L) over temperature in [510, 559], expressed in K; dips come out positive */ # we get 6.2 K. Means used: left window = 2.02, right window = 1.91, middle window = 1.73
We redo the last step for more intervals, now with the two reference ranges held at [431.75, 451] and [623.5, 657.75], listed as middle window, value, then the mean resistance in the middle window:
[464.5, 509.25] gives 4.4 K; 1.94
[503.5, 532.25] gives 3.6 K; 1.83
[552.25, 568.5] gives 3.2 K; 1.62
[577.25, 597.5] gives 1.6 K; 1.81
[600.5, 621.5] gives 2.2 K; 1.72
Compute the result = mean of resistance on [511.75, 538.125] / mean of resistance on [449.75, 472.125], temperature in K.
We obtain 0.9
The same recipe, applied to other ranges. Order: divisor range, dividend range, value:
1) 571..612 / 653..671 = 1.21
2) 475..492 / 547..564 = 0.80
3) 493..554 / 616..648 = 1.02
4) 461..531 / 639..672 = 1.09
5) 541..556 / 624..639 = 1.09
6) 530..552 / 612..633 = 1.05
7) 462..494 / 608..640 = 0.92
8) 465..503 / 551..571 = 0.83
